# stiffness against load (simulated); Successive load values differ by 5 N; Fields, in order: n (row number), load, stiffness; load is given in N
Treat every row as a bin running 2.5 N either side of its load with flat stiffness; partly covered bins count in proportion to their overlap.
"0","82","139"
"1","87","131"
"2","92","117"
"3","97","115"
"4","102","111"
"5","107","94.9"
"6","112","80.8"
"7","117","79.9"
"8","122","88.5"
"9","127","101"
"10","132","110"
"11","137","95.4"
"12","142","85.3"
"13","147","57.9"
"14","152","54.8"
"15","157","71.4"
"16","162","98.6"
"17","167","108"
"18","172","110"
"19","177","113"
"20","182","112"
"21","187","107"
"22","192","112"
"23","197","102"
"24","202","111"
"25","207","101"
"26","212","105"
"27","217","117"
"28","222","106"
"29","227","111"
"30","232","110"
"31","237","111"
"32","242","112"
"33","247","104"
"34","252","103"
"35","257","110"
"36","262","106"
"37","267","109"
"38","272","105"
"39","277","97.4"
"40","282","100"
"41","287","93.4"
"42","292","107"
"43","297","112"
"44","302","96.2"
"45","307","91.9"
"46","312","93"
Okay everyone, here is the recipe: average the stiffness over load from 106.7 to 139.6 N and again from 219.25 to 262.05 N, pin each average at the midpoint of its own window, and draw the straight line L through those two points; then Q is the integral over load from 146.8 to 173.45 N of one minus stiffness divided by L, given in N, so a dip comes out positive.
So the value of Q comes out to 3.6 N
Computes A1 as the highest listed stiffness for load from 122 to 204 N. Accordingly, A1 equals 113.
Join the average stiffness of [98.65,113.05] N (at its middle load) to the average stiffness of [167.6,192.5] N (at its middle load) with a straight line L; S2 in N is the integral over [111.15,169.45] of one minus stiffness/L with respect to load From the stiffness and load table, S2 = 9.9 N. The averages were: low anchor 98.2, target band 86.1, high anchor 110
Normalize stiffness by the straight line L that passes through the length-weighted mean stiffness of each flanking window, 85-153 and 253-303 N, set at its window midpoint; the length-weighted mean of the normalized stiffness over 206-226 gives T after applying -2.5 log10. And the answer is -0.079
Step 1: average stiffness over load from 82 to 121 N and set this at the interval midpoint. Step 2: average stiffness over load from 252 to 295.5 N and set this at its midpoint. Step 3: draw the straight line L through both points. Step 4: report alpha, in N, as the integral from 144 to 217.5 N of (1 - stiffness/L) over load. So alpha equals 4.7 N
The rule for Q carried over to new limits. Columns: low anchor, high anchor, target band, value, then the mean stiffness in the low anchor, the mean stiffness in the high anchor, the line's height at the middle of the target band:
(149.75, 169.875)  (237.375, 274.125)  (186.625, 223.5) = -5.0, 84.1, 107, 95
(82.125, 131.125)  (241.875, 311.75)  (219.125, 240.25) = -1.4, 104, 103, 103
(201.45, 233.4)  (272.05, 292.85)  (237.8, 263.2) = -0.8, 109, 99.5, 104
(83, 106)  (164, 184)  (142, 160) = 7.5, 118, 110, 113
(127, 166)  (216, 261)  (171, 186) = -3.0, 84.1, 109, 92.8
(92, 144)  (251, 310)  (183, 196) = -1.2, 97.3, 102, 99.6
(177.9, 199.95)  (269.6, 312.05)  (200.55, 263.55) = -2.0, 109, 99.9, 105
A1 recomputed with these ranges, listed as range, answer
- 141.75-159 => 85.3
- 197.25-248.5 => 117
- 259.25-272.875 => 109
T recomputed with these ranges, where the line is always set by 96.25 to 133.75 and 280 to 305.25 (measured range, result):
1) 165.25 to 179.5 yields -0.128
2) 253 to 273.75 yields -0.069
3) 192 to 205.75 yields -0.086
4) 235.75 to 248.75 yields -0.094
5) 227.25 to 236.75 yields -0.110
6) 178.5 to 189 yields -0.120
